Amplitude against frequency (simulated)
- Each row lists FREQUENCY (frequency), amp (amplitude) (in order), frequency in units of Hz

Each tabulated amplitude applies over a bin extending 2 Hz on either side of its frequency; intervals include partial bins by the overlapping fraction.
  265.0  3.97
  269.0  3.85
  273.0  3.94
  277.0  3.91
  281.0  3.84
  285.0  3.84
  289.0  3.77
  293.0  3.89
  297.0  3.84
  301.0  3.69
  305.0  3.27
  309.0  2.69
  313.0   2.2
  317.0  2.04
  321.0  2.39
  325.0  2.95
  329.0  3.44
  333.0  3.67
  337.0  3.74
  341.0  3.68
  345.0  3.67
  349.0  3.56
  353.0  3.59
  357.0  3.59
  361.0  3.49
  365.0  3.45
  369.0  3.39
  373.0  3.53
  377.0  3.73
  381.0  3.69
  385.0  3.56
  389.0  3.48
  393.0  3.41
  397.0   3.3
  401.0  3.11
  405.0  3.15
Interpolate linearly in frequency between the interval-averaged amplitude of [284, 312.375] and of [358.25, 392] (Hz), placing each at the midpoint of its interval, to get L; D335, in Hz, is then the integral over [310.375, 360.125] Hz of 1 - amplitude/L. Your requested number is 4.3 Hz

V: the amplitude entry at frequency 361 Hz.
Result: 3.49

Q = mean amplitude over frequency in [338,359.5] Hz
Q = 3.62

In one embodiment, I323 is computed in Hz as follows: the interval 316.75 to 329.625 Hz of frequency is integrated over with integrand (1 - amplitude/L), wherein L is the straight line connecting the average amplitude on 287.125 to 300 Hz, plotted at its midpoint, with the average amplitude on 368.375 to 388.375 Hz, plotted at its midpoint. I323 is 3.5 Hz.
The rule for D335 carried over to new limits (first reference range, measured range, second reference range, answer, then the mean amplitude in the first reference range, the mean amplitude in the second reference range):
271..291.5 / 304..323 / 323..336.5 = 5.8 Hz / 3.86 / 3.4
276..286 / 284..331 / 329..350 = 7.7 Hz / 3.86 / 3.65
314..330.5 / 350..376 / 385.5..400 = -3.7 Hz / 2.65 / 3.39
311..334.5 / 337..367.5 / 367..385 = -3.6 Hz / 2.76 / 3.58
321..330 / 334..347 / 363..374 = -2.3 Hz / 2.99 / 3.45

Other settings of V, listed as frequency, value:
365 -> 3.45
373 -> 3.53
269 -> 3.85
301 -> 3.69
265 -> 3.97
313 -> 2.2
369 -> 3.39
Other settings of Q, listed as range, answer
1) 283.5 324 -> 3.15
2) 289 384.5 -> 3.37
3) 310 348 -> 3.09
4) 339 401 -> 3.53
